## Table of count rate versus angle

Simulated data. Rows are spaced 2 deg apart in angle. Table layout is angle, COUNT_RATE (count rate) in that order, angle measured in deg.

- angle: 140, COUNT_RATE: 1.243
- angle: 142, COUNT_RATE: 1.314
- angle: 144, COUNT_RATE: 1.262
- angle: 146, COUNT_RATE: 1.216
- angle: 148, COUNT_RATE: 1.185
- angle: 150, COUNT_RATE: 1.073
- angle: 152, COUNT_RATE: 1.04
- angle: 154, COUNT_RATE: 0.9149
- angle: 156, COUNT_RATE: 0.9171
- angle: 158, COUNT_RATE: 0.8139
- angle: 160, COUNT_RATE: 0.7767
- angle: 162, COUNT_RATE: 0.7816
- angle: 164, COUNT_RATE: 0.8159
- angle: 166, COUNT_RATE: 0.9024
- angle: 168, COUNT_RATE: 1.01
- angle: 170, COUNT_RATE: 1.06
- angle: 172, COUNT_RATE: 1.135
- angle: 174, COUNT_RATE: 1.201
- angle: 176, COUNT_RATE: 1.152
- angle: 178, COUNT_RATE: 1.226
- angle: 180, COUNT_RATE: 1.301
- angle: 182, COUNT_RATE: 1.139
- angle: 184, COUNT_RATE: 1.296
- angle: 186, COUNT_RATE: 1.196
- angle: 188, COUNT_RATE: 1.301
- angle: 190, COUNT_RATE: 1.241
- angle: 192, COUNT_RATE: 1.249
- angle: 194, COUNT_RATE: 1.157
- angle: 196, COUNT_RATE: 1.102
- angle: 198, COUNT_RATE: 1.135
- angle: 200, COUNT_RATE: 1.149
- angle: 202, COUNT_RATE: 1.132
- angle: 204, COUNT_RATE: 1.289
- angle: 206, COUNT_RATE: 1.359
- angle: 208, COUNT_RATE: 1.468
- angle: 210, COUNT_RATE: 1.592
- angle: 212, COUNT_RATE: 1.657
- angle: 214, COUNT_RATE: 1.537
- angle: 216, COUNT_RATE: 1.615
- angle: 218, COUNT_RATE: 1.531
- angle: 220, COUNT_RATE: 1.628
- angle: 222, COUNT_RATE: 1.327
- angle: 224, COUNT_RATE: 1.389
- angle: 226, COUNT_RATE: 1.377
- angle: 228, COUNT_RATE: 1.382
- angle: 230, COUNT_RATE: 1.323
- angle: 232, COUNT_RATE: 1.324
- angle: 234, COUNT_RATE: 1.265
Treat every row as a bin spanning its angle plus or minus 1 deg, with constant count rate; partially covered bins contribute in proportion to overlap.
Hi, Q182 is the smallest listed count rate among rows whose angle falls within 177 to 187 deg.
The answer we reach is 1.139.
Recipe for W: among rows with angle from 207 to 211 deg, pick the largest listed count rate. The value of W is 1.592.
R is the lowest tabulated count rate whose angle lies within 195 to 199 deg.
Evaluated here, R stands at 1.102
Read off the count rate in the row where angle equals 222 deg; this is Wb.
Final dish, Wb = 1.327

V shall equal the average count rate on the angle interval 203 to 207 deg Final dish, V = 1.32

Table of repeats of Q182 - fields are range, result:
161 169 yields 0.7816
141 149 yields 1.185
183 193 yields 1.196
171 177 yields 1.135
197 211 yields 1.132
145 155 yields 0.9149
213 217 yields 1.537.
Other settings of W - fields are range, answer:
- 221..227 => 1.389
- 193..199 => 1.157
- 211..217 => 1.657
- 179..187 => 1.301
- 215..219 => 1.615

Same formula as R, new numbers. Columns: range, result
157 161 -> 0.7767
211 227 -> 1.327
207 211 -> 1.468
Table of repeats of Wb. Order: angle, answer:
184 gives 1.296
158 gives 0.8139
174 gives 1.201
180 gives 1.301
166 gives 0.9024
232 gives 1.324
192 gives 1.249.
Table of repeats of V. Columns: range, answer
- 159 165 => 0.791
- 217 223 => 1.5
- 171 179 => 1.18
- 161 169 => 0.877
